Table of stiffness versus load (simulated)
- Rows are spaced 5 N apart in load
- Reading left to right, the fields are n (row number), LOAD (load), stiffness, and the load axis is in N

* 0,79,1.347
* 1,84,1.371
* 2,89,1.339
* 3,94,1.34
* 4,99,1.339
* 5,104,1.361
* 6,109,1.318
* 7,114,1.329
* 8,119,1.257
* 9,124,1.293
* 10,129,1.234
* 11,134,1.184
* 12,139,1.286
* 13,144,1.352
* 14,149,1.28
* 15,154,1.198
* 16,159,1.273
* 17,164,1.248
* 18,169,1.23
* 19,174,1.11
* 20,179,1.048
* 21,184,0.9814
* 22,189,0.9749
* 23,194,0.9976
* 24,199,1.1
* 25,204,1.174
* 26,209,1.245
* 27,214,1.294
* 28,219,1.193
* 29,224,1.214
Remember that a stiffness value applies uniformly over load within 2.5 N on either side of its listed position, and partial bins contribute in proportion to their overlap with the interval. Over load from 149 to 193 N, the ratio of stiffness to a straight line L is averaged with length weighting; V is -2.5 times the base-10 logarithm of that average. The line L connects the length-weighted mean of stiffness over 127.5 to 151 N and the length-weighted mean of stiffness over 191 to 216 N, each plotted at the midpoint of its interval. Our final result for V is 0.07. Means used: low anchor 1.27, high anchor 1.16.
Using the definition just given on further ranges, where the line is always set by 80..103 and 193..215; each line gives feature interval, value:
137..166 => -0.02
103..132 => 0.01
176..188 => 0.18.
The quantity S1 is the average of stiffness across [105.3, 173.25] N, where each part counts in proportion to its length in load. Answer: 1.27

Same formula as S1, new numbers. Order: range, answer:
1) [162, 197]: 1.08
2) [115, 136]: 1.25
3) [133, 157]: 1.27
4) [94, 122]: 1.32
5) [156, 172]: 1.24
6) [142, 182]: 1.21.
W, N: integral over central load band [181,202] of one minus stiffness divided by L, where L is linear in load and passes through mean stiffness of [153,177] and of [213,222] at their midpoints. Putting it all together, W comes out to 3.5 N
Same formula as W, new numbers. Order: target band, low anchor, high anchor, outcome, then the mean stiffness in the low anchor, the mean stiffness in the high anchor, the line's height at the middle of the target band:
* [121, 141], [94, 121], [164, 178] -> 0.3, 1.32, 1.17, 1.27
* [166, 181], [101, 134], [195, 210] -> 0.8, 1.29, 1.15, 1.2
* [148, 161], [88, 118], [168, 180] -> -0.7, 1.33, 1.13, 1.18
